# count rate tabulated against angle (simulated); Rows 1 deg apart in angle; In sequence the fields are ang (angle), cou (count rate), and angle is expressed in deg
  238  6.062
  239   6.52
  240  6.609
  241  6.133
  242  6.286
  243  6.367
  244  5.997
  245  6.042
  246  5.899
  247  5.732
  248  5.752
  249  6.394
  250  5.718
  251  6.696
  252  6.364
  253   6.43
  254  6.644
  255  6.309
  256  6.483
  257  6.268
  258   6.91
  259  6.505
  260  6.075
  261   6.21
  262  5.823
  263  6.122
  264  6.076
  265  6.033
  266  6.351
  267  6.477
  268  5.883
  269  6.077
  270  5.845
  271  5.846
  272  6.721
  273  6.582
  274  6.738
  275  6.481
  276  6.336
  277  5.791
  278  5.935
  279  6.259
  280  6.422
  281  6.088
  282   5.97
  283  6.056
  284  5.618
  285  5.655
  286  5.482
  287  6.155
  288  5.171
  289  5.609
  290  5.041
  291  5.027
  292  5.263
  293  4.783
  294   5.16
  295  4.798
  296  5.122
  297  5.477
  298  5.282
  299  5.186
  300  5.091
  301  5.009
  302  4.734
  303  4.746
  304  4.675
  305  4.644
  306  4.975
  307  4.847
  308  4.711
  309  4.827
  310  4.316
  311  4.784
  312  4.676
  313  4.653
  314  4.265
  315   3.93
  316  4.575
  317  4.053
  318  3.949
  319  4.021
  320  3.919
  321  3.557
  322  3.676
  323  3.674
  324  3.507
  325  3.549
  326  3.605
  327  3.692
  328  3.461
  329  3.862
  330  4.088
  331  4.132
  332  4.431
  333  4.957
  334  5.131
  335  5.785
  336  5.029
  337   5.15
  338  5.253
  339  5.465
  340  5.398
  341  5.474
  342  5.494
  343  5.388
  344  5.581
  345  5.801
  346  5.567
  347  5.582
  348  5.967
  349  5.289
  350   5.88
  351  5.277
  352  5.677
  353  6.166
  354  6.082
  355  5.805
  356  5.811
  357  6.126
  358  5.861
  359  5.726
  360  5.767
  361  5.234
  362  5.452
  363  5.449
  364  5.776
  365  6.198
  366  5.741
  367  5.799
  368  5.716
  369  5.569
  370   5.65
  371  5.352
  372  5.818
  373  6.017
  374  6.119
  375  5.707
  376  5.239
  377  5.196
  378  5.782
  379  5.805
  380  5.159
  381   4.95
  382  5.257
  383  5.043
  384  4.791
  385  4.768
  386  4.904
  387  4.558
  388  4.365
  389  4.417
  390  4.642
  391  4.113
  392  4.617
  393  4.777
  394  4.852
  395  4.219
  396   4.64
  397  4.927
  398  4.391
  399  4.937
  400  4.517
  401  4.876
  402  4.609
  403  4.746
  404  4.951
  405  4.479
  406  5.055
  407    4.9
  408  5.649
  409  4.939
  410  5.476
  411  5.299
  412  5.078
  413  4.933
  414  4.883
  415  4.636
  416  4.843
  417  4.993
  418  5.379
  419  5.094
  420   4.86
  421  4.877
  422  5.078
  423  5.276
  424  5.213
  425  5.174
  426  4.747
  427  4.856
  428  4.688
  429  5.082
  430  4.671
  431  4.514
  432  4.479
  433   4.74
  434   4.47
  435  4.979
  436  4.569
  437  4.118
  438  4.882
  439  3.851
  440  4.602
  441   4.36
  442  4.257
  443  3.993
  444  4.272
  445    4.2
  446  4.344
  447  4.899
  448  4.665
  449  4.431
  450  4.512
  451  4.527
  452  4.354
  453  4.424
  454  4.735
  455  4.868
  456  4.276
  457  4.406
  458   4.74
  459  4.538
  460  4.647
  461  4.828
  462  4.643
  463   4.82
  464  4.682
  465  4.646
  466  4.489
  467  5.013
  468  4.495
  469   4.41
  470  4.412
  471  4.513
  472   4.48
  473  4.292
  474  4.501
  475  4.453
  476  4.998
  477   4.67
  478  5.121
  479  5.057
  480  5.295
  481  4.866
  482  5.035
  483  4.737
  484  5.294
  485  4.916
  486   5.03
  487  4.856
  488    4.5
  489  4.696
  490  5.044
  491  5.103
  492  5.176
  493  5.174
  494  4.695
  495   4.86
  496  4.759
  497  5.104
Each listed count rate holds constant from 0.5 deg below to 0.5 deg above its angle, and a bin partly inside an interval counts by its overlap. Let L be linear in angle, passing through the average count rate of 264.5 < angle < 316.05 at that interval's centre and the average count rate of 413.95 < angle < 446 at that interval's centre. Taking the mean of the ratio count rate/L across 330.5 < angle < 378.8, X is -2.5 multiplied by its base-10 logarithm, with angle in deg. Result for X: -0.096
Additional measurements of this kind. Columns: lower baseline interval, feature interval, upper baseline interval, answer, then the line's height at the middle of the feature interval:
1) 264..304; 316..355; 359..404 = 0.124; 5.41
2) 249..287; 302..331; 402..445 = 0.346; 5.76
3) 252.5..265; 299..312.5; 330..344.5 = 0.174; 5.62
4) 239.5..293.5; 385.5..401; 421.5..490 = 0.118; 5.13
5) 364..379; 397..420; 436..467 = 0.046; 5.16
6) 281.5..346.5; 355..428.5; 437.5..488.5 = -0.095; 4.72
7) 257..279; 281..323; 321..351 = 0.141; 5.52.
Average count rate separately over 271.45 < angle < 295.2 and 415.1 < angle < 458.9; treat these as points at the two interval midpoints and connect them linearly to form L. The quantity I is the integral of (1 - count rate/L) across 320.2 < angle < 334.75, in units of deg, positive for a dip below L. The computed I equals 4.0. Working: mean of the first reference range 5.81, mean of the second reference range 4.66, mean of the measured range 3.98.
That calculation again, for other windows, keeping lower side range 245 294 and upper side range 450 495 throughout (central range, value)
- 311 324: 3.73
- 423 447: 1.87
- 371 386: -0.13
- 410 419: 0.13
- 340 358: -0.57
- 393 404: 1.10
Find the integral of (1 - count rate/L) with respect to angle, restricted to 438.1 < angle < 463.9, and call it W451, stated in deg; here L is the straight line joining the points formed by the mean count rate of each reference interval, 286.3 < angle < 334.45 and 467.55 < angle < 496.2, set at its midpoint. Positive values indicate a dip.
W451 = 1.5 deg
